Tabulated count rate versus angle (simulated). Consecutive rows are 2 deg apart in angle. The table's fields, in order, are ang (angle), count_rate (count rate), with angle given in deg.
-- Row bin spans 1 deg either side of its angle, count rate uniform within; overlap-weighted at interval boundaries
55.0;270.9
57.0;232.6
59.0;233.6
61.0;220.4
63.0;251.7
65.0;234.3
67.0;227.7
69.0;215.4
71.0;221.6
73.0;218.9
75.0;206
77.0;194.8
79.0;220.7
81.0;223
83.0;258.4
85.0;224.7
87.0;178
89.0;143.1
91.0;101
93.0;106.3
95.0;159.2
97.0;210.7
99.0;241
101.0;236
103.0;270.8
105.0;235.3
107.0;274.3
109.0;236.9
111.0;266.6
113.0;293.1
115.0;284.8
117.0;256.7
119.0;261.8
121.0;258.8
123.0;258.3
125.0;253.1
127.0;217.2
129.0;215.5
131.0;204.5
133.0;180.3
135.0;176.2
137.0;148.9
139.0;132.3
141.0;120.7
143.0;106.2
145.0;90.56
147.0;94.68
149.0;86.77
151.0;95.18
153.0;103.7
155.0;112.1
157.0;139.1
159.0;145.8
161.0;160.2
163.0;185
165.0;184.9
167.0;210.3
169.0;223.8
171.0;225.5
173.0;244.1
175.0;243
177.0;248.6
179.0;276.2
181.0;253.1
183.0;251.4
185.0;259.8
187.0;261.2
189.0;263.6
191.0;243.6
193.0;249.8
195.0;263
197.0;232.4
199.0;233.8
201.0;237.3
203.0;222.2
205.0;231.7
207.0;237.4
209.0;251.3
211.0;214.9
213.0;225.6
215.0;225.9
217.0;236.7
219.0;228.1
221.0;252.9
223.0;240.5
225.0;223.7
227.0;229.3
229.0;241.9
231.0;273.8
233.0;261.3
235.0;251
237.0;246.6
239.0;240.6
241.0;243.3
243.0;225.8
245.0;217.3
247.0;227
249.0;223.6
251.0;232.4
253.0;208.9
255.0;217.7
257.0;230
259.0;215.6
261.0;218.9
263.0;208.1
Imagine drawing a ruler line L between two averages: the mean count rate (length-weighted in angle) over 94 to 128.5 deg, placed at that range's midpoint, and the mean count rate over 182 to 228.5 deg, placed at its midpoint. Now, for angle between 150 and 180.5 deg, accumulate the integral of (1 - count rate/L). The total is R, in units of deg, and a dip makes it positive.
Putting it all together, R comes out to 6.9 deg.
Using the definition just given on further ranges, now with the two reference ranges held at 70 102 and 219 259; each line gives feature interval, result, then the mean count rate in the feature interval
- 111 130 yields -4.7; 256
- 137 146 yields 4.0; 116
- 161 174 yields 0.5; 208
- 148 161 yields 5.9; 117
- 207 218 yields -0.1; 231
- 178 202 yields -3.1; 252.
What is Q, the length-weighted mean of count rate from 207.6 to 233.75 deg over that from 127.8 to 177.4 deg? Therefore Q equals 1.5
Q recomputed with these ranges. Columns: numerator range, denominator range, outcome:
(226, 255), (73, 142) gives 1.11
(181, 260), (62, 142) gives 1.10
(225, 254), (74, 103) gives 1.21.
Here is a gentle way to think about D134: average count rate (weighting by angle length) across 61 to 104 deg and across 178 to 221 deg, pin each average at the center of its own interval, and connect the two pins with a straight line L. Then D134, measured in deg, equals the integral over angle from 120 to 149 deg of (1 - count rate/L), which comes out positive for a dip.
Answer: 6.5 deg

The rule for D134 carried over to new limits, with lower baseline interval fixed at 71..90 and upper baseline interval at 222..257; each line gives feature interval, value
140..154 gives 7.6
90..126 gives -3.4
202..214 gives 0.0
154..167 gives 3.7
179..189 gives -1.5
